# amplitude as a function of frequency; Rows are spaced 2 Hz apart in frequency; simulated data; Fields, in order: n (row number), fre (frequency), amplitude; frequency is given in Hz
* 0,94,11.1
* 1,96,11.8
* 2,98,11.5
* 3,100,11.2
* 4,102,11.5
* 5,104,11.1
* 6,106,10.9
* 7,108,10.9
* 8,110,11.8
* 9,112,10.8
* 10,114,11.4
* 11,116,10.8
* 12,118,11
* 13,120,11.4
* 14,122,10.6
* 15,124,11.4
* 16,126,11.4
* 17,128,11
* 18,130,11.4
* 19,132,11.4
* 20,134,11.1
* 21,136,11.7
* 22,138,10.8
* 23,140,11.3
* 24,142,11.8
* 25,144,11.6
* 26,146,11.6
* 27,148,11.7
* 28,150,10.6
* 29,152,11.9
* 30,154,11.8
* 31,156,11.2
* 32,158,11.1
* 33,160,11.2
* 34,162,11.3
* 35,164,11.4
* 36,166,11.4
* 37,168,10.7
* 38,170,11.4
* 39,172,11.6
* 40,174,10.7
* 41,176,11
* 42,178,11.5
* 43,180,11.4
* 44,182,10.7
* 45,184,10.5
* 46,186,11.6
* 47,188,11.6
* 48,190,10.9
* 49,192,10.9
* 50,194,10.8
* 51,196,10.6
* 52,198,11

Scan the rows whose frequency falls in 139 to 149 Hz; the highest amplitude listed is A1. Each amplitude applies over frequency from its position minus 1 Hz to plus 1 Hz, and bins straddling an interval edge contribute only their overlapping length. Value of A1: 11.8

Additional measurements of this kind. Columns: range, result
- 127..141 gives 11.7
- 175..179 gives 11.5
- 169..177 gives 11.6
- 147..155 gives 11.9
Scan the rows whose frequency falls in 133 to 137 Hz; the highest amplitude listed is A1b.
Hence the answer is 11.7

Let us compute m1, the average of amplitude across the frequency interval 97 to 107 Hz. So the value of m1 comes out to 11.2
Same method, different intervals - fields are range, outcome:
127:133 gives 11.3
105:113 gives 11.1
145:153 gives 11.4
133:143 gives 11.3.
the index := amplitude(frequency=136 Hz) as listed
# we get 11.7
